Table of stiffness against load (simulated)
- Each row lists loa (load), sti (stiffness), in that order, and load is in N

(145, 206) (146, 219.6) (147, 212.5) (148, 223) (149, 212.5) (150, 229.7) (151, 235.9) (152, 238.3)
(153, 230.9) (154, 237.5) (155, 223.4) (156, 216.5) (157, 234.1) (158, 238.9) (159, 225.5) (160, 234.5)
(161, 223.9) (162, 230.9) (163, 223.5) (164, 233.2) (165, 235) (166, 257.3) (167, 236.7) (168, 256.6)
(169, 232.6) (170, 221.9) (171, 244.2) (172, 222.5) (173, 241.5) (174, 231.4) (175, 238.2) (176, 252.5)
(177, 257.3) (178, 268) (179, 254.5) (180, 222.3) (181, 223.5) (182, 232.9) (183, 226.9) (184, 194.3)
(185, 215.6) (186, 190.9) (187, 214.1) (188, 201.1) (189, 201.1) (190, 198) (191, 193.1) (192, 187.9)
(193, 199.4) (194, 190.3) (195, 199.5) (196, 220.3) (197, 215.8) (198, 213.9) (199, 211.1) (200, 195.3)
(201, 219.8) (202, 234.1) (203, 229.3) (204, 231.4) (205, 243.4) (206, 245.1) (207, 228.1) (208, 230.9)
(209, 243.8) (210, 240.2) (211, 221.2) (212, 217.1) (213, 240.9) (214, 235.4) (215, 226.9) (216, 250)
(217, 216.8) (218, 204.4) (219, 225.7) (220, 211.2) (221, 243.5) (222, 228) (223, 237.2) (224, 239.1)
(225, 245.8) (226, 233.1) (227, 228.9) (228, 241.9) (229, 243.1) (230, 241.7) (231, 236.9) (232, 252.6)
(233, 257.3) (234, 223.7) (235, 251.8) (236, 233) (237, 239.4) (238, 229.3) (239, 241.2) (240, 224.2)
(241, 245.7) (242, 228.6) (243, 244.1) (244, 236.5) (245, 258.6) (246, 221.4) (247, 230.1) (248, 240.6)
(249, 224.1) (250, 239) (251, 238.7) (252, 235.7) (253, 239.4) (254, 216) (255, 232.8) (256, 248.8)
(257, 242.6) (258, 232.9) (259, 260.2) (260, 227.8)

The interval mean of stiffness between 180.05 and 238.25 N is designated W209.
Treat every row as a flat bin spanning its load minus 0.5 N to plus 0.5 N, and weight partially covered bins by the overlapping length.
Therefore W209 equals 225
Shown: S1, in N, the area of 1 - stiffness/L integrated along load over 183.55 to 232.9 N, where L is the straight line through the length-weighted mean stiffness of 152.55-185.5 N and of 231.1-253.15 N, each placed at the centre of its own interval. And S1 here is 2.7 N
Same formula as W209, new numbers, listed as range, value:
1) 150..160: 231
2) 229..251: 238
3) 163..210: 225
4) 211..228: 230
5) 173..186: 233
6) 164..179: 243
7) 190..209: 216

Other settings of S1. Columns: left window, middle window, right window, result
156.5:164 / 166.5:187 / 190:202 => -1.3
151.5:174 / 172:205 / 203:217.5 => 2.0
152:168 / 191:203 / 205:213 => 1.3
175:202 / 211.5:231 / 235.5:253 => -0.4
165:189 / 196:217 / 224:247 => 0.6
